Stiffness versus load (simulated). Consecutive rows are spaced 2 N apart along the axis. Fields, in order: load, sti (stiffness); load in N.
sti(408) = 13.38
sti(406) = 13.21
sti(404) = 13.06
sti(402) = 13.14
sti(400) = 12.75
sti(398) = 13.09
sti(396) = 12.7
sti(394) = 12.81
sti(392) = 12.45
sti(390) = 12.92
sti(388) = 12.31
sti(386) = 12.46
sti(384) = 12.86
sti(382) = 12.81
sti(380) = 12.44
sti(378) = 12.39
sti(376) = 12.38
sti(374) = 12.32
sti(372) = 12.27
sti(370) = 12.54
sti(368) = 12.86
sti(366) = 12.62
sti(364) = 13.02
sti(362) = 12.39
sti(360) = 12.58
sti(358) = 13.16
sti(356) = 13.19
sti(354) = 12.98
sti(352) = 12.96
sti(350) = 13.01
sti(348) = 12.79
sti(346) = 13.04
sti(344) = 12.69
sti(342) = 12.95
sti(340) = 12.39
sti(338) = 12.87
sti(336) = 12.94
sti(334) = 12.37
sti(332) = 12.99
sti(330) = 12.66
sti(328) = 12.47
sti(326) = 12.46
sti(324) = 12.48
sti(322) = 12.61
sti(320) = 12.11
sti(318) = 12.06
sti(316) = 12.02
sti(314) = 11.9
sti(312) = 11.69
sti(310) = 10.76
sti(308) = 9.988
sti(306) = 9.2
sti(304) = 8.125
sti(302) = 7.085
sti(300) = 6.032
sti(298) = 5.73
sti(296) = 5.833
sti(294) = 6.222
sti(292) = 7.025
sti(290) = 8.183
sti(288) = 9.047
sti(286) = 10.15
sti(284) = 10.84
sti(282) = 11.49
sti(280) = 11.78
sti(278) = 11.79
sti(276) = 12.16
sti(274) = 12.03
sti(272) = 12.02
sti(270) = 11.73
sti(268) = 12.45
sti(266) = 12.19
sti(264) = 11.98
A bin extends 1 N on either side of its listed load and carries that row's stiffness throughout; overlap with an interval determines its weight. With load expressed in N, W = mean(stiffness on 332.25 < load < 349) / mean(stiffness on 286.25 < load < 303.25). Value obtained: 1.81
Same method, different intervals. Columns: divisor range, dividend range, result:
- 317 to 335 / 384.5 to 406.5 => 1.03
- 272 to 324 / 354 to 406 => 1.28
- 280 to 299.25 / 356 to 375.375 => 1.50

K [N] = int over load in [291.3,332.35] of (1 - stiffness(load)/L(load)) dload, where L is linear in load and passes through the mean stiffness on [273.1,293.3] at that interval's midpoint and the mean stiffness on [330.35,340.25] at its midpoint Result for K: 6.1 N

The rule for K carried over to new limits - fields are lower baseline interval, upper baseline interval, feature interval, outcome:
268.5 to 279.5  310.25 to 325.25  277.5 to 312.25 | 9.16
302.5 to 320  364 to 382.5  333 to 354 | -2.09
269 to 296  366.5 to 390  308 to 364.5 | -4.94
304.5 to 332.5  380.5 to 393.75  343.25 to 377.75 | -1.30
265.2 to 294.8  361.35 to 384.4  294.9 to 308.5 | 4.62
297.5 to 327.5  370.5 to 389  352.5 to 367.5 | -1.26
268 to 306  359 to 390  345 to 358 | -1.42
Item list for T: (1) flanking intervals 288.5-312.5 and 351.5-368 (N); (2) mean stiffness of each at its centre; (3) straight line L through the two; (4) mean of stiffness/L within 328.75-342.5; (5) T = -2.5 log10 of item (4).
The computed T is -0.17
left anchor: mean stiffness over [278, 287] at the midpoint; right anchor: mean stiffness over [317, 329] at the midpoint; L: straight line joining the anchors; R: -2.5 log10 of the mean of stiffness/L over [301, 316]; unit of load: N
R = 0.20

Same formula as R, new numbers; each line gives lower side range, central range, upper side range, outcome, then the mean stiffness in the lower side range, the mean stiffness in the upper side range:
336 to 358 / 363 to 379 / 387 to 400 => 0.022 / 12.9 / 12.7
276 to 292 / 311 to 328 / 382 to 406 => -0.097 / 10.4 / 12.8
